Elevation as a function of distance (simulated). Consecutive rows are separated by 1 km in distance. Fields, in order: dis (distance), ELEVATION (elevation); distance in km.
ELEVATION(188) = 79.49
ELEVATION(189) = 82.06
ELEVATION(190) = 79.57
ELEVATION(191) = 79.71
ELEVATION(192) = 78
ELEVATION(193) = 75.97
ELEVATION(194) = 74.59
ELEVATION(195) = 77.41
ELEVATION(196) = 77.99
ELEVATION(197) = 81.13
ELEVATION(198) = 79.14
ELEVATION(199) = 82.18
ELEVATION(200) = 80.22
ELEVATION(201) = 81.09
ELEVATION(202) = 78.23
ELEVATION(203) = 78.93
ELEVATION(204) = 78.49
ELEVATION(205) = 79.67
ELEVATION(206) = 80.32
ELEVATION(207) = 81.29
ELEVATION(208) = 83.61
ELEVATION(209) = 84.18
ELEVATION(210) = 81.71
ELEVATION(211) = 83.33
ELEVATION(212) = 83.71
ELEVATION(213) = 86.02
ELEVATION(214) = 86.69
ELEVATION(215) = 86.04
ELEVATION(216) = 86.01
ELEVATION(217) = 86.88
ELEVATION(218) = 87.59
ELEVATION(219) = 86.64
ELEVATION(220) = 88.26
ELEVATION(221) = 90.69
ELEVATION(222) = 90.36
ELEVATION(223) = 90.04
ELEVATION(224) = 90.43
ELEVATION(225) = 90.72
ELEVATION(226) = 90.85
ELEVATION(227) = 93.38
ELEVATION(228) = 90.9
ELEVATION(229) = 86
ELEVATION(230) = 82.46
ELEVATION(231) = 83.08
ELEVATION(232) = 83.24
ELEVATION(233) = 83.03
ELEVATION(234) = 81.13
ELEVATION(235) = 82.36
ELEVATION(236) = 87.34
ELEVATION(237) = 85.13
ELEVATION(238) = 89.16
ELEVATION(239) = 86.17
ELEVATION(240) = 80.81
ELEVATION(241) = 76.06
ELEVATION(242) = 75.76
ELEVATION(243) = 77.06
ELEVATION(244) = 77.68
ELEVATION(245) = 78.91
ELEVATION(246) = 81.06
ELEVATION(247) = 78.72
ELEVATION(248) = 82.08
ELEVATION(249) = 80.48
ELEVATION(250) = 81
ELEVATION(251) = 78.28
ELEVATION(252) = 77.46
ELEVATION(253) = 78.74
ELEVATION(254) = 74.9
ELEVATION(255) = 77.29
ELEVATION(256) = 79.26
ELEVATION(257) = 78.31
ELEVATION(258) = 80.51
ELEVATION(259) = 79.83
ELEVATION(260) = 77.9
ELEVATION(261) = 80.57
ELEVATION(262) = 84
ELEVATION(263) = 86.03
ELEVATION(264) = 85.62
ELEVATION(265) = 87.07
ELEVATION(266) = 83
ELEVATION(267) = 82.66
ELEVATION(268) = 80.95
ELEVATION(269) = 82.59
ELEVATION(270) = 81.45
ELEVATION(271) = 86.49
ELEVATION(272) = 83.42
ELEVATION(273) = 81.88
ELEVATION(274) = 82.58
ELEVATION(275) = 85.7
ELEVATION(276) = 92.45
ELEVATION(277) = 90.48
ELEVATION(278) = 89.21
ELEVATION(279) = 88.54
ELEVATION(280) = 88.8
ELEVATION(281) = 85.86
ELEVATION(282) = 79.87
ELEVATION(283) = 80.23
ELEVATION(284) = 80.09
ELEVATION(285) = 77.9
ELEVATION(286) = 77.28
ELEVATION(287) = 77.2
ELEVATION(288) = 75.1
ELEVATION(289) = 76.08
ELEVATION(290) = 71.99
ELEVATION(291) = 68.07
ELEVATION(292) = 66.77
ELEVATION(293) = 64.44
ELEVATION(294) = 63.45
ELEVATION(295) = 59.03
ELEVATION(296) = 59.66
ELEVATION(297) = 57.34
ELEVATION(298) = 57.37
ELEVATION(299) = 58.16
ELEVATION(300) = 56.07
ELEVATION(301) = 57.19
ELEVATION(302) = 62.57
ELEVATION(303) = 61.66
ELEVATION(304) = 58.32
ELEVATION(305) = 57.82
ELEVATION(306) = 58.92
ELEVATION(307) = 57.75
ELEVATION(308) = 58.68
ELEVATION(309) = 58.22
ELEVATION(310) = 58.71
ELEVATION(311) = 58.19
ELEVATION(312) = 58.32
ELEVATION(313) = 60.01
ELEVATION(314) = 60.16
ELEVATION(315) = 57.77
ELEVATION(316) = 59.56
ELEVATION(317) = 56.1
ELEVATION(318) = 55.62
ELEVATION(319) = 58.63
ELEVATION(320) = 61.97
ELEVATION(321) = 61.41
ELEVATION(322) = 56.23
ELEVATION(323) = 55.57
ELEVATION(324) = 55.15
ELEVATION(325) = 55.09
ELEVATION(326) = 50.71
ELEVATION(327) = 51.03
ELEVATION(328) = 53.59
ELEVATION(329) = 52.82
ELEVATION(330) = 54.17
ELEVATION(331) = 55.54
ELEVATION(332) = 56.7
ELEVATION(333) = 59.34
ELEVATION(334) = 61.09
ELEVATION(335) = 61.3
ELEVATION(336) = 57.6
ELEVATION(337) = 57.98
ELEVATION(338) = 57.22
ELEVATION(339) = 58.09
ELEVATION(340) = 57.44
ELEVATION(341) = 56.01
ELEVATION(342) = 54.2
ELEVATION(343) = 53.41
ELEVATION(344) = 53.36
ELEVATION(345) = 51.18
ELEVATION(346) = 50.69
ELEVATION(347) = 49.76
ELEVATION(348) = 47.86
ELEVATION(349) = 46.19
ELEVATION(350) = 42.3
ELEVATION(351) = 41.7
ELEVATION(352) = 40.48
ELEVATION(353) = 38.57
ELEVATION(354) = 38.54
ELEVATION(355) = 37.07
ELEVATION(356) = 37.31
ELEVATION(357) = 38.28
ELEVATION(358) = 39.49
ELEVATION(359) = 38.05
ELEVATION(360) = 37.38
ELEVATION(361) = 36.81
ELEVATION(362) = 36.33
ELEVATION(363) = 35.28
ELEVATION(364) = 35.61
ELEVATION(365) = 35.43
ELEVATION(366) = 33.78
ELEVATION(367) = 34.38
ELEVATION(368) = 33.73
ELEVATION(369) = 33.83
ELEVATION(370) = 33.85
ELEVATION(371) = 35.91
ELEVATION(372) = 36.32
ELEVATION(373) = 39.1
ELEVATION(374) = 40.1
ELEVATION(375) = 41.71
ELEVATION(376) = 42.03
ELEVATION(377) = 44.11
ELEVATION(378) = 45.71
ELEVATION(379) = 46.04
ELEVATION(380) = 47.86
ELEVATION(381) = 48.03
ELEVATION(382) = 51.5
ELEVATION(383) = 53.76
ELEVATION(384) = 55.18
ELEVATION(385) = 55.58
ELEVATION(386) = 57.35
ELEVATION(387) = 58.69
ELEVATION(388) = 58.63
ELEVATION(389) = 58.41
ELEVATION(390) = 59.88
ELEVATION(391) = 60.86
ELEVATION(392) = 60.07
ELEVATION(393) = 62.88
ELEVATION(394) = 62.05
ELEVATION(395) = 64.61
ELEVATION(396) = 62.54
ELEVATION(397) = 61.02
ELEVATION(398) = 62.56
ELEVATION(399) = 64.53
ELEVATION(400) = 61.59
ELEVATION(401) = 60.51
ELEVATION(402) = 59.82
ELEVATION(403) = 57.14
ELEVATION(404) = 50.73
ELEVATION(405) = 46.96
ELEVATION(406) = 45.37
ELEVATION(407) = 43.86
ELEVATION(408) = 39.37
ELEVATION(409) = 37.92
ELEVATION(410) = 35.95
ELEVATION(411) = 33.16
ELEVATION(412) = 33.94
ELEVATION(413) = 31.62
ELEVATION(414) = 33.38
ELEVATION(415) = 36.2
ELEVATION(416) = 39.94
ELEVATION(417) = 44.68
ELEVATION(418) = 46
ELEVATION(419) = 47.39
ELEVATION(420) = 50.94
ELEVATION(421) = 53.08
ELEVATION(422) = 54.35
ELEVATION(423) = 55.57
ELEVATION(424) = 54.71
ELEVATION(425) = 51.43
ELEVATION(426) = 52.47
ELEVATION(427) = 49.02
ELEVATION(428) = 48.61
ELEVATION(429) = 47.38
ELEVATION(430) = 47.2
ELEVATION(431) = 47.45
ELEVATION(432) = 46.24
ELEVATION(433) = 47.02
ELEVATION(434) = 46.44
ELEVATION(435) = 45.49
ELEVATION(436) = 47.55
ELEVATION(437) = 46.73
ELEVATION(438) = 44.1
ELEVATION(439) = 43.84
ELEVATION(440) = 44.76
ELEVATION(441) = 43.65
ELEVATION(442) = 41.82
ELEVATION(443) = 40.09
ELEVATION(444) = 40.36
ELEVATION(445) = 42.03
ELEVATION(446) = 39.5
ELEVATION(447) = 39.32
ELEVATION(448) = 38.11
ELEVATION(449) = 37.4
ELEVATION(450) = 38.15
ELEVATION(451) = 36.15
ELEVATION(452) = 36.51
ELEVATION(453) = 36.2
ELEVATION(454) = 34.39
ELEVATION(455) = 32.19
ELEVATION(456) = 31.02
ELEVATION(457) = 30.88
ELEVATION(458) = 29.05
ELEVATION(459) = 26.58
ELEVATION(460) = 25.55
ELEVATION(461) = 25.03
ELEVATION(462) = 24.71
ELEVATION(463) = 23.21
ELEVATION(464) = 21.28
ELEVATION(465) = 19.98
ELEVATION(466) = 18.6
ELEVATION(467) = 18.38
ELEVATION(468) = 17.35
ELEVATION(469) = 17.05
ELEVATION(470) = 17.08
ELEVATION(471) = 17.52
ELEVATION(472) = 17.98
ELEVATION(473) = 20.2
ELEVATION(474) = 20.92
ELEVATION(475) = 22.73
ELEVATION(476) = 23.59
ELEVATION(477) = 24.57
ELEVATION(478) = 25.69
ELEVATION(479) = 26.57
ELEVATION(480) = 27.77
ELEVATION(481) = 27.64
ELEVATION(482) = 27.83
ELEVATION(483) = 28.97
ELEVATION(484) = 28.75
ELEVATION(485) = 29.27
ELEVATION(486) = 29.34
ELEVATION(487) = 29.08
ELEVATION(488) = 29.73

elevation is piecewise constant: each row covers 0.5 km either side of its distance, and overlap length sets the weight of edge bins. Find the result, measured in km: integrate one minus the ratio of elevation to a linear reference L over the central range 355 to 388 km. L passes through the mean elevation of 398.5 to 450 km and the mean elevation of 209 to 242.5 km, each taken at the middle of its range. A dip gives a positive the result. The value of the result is 8.3 km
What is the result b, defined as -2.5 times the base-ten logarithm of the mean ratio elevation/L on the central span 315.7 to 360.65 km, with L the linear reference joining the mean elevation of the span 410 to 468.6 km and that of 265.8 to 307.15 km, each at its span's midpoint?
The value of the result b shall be 0.21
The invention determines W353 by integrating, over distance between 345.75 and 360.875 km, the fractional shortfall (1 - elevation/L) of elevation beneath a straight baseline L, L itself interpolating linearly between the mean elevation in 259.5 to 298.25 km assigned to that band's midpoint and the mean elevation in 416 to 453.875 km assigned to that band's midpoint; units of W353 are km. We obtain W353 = 5.2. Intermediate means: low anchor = 78.6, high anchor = 45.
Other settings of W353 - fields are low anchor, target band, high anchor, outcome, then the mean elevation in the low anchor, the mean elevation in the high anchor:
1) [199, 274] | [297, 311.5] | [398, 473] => 2.1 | 83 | 39.6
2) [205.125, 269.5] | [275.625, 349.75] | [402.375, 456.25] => 6.3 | 83.3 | 43.3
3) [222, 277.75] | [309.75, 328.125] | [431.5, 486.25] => 2.5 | 83.1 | 31.5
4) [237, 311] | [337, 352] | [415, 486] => 2.1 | 75.5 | 35.6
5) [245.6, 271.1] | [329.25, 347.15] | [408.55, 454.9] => 2.1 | 80.9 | 43.1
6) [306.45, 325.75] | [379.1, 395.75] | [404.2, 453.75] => -2.8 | 58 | 43.5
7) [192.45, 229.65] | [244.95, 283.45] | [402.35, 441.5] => -4.3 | 84.1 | 45.5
